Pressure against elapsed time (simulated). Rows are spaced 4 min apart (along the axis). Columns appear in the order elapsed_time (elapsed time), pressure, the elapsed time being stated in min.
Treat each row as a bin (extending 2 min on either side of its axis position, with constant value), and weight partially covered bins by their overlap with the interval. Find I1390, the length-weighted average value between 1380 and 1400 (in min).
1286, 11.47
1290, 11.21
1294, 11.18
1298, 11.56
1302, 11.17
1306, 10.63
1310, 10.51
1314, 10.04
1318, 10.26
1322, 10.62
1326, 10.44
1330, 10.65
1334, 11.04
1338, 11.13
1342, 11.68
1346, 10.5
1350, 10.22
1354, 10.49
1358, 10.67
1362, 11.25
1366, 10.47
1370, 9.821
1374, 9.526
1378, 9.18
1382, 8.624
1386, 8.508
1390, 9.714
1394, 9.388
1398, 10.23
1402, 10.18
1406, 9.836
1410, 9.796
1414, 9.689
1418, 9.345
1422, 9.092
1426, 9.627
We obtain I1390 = 9.29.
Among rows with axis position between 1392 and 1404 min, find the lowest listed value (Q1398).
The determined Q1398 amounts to 9.388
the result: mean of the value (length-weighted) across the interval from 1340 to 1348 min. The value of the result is 11.1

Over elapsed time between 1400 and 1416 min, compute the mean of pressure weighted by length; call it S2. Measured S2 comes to 9.88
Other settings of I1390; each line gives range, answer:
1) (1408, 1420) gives 9.61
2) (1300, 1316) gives 10.6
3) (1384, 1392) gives 9.11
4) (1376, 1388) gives 8.77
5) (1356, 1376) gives 10.3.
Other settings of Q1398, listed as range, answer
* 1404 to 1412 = 9.796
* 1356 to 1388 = 8.508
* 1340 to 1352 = 10.22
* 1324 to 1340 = 10.44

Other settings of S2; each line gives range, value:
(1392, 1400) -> 9.81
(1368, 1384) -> 9.29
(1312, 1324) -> 10.3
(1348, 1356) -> 10.4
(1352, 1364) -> 10.8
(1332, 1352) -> 10.9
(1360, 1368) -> 10.9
